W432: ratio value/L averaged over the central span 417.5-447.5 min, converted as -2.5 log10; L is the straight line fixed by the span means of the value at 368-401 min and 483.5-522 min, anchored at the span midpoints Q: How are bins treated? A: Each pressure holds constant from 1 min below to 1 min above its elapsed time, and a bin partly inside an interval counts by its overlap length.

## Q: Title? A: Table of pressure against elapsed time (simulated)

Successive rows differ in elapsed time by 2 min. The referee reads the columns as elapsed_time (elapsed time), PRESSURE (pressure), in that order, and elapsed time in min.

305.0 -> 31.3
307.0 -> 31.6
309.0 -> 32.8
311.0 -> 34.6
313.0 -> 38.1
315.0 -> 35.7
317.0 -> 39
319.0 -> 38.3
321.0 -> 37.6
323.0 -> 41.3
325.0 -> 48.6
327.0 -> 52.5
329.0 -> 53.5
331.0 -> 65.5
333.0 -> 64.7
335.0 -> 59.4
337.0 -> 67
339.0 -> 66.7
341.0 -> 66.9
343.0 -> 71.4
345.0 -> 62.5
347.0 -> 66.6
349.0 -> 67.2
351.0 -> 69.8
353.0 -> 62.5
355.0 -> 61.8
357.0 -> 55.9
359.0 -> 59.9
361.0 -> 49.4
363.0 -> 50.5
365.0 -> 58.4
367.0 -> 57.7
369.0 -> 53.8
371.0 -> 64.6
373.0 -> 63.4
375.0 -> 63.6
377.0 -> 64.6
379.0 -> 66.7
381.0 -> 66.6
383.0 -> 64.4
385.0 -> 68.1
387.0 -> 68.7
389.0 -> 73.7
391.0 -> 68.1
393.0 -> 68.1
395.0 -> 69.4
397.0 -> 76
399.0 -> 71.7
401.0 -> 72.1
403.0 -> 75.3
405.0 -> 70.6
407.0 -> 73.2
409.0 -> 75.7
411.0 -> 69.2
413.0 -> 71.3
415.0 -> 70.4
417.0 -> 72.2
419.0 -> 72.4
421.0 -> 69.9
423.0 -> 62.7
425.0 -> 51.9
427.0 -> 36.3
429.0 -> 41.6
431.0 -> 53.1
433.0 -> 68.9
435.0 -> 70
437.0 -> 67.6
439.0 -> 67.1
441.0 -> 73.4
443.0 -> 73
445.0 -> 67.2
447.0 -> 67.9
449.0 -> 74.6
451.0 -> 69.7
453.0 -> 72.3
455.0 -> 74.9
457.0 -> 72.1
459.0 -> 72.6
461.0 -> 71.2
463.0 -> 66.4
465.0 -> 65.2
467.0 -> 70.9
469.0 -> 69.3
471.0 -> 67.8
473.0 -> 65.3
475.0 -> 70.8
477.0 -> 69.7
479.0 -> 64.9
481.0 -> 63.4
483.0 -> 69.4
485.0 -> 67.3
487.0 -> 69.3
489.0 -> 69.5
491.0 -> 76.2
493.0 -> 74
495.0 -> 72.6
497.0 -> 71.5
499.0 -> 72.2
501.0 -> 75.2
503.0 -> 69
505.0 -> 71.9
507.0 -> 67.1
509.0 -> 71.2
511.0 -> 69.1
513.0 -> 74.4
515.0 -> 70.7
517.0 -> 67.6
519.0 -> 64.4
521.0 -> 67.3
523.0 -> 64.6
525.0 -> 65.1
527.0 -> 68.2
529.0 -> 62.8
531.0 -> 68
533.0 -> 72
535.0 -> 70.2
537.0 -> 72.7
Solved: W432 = 0.09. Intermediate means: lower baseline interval 67.1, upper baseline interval 70.5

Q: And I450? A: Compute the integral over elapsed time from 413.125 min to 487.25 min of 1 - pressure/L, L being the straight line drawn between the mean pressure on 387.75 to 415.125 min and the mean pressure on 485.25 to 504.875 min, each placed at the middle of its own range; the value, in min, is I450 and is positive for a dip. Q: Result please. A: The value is 5.18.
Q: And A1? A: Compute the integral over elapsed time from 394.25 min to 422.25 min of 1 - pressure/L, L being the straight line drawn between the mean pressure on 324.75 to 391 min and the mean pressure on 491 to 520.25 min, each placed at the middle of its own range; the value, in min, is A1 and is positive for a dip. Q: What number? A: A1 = -2.8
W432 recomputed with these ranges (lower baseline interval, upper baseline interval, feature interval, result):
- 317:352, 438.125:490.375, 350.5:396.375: -0.02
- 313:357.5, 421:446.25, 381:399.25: -0.17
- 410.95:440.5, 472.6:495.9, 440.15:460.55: -0.10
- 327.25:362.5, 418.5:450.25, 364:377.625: 0.04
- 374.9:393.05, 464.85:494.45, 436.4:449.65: -0.03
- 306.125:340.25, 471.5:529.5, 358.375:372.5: -0.07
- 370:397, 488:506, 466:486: 0.06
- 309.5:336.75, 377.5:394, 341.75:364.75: -0.09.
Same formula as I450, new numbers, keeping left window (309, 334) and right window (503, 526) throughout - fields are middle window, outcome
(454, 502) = -4.5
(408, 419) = -3.0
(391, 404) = -4.1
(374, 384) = -2.5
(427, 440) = -0.1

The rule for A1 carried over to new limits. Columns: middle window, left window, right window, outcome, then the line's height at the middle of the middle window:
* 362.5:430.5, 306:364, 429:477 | -4.6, 61.4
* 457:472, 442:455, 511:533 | 0.2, 70.3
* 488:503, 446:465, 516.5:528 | -1.0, 68.1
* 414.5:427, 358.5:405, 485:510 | 0.6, 67.3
